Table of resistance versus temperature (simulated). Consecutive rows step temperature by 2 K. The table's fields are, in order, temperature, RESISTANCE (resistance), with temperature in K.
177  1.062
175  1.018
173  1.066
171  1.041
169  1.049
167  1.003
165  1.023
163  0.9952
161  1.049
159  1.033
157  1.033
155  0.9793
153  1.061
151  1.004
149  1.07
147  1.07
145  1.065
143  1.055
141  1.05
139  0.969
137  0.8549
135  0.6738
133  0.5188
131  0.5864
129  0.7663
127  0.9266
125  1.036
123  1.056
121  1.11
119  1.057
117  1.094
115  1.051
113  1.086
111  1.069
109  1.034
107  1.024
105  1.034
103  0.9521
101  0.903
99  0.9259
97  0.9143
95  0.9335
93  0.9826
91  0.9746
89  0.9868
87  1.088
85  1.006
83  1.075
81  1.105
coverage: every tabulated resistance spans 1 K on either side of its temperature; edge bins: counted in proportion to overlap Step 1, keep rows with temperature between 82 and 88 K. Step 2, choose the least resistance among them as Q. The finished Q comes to 1.006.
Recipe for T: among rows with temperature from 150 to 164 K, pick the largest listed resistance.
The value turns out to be 1.061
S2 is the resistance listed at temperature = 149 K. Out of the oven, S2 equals 1.07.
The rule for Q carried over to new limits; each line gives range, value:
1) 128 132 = 0.5864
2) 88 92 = 0.9746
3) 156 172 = 0.9952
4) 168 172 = 1.041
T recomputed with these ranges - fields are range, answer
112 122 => 1.11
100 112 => 1.069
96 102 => 0.9259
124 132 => 1.036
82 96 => 1.088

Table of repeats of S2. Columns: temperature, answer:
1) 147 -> 1.07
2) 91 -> 0.9746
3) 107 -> 1.024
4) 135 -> 0.6738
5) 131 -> 0.5864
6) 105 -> 1.034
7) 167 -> 1.003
